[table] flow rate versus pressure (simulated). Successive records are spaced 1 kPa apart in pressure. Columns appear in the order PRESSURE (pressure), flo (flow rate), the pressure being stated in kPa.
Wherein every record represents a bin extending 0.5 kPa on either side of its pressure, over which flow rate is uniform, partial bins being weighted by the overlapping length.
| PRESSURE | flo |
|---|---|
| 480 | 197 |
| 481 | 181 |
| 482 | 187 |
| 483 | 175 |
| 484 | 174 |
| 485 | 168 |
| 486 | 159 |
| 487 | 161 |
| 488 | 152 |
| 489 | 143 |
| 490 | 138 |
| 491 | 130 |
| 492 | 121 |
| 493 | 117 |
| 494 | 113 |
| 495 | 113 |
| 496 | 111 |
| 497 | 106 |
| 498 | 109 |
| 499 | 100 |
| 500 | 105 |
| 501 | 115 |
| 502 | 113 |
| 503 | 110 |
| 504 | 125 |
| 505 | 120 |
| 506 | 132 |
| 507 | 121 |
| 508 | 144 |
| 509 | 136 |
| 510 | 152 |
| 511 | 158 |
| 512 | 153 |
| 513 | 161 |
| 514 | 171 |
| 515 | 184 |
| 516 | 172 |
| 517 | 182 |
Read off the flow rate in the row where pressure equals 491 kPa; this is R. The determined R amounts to 130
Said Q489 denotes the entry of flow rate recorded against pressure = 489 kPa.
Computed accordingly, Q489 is 143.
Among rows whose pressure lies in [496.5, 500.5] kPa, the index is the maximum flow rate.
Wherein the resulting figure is 109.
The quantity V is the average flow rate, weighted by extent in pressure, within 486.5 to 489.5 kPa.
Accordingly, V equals 152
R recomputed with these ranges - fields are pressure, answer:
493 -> 117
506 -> 132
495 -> 113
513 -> 161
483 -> 175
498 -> 109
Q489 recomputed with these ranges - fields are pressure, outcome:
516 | 172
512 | 153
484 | 174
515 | 184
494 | 113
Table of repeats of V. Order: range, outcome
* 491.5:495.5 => 116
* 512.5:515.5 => 172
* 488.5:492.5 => 133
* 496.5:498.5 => 108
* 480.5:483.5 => 181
